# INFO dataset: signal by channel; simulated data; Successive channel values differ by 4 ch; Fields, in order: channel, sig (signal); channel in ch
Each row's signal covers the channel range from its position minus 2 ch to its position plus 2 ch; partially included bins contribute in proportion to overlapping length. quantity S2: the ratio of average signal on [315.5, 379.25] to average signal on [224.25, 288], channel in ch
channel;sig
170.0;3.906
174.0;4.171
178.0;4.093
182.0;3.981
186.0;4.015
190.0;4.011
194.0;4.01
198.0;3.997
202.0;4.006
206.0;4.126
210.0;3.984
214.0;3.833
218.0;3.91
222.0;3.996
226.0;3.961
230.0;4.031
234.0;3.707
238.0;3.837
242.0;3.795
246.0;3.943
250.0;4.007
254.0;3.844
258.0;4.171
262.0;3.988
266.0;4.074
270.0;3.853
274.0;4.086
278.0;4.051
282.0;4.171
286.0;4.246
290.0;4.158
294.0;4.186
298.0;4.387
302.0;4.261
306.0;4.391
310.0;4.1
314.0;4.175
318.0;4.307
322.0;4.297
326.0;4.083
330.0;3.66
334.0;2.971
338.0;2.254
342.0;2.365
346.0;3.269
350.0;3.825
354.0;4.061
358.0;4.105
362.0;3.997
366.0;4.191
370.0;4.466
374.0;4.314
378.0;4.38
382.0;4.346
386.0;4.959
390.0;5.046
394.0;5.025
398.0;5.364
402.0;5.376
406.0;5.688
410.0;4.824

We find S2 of 0.95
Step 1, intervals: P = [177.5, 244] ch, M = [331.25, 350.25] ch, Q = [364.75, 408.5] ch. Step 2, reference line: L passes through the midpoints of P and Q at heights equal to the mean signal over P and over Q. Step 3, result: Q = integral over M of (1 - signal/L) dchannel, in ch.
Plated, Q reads 7.1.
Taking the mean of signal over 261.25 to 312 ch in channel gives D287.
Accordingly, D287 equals 4.15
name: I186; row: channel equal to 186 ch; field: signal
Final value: 4.015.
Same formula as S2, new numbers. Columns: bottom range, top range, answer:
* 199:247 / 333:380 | 0.94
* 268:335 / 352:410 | 1.14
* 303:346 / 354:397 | 1.23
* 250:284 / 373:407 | 1.23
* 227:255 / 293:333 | 1.07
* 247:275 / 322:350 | 0.81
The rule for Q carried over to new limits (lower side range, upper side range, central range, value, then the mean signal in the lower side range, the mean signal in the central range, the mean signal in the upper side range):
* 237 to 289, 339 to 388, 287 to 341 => 1.11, 4.01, 3.92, 3.99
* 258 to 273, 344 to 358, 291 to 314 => -2.04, 4.01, 4.25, 3.77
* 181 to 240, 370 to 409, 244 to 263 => 0.90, 3.96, 3.99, 4.92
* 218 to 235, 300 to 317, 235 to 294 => 0.85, 3.93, 4.02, 4.24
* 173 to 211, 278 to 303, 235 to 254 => 1.17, 4.04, 3.88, 4.22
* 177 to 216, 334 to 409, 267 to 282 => 0.33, 4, 4.03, 4.25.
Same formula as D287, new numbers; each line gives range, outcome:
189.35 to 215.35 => 4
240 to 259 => 3.94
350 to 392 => 4.36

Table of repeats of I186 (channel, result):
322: 4.297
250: 4.007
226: 3.961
